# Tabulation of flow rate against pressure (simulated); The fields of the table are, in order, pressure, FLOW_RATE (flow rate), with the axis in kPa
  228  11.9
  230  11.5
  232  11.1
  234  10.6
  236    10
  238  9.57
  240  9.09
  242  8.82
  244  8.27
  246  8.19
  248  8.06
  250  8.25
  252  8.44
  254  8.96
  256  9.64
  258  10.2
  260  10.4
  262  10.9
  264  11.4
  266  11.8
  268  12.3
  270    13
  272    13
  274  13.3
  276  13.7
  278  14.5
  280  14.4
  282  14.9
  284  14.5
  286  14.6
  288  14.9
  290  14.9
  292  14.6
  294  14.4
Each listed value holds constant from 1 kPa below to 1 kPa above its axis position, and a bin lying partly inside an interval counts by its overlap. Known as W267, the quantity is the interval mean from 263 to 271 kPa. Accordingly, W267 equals 12.1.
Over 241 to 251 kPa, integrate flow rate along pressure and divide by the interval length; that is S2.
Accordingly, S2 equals 8.32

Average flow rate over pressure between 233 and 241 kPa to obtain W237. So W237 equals 9.81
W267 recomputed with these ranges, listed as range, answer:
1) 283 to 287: 14.6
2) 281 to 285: 14.7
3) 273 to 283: 14.2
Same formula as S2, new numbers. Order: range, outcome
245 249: 8.12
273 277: 13.5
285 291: 14.8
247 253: 8.25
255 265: 10.5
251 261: 9.53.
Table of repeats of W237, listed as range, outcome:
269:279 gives 13.5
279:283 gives 14.7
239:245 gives 8.73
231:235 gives 10.8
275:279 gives 14.1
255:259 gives 9.92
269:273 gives 13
